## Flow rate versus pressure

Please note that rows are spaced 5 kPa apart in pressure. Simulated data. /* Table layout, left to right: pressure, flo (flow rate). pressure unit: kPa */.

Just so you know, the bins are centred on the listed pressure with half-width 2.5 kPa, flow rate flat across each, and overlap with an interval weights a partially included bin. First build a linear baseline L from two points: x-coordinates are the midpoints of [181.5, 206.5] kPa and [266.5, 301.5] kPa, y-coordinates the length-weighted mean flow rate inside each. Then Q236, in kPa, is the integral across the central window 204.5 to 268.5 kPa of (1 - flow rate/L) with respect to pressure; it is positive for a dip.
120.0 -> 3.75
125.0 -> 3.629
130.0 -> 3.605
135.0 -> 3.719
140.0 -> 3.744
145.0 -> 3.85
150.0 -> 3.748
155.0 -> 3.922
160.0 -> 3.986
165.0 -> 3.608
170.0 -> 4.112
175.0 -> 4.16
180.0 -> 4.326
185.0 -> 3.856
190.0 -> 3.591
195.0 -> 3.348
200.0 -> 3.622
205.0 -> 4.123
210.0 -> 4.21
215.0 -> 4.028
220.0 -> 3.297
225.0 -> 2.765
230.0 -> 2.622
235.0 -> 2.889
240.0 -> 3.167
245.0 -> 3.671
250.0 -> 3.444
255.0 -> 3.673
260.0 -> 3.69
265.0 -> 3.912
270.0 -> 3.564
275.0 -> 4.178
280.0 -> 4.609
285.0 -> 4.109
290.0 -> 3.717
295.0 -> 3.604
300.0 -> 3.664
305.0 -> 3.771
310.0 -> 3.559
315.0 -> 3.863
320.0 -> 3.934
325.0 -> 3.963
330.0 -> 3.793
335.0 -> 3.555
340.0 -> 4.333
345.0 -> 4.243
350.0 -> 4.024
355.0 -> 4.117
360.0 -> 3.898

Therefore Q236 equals 5.6 kPa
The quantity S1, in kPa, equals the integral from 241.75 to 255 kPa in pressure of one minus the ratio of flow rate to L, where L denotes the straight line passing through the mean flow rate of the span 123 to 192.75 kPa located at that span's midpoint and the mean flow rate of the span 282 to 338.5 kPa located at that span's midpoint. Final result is 0.89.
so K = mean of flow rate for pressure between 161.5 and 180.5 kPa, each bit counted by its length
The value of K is 4.02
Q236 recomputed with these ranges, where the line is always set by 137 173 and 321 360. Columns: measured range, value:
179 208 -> 0.7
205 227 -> 1.4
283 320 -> 1.9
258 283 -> -0.4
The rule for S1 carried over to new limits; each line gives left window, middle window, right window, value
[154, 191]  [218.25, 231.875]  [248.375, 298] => 3.6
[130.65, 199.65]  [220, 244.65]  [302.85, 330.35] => 5.5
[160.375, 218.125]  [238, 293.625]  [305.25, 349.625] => 1.5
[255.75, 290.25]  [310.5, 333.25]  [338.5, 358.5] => 1.4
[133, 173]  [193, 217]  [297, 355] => -0.1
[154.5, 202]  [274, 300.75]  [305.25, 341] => -1.1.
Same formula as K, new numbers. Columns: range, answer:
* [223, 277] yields 3.41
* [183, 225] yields 3.7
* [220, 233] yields 2.82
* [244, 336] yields 3.81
